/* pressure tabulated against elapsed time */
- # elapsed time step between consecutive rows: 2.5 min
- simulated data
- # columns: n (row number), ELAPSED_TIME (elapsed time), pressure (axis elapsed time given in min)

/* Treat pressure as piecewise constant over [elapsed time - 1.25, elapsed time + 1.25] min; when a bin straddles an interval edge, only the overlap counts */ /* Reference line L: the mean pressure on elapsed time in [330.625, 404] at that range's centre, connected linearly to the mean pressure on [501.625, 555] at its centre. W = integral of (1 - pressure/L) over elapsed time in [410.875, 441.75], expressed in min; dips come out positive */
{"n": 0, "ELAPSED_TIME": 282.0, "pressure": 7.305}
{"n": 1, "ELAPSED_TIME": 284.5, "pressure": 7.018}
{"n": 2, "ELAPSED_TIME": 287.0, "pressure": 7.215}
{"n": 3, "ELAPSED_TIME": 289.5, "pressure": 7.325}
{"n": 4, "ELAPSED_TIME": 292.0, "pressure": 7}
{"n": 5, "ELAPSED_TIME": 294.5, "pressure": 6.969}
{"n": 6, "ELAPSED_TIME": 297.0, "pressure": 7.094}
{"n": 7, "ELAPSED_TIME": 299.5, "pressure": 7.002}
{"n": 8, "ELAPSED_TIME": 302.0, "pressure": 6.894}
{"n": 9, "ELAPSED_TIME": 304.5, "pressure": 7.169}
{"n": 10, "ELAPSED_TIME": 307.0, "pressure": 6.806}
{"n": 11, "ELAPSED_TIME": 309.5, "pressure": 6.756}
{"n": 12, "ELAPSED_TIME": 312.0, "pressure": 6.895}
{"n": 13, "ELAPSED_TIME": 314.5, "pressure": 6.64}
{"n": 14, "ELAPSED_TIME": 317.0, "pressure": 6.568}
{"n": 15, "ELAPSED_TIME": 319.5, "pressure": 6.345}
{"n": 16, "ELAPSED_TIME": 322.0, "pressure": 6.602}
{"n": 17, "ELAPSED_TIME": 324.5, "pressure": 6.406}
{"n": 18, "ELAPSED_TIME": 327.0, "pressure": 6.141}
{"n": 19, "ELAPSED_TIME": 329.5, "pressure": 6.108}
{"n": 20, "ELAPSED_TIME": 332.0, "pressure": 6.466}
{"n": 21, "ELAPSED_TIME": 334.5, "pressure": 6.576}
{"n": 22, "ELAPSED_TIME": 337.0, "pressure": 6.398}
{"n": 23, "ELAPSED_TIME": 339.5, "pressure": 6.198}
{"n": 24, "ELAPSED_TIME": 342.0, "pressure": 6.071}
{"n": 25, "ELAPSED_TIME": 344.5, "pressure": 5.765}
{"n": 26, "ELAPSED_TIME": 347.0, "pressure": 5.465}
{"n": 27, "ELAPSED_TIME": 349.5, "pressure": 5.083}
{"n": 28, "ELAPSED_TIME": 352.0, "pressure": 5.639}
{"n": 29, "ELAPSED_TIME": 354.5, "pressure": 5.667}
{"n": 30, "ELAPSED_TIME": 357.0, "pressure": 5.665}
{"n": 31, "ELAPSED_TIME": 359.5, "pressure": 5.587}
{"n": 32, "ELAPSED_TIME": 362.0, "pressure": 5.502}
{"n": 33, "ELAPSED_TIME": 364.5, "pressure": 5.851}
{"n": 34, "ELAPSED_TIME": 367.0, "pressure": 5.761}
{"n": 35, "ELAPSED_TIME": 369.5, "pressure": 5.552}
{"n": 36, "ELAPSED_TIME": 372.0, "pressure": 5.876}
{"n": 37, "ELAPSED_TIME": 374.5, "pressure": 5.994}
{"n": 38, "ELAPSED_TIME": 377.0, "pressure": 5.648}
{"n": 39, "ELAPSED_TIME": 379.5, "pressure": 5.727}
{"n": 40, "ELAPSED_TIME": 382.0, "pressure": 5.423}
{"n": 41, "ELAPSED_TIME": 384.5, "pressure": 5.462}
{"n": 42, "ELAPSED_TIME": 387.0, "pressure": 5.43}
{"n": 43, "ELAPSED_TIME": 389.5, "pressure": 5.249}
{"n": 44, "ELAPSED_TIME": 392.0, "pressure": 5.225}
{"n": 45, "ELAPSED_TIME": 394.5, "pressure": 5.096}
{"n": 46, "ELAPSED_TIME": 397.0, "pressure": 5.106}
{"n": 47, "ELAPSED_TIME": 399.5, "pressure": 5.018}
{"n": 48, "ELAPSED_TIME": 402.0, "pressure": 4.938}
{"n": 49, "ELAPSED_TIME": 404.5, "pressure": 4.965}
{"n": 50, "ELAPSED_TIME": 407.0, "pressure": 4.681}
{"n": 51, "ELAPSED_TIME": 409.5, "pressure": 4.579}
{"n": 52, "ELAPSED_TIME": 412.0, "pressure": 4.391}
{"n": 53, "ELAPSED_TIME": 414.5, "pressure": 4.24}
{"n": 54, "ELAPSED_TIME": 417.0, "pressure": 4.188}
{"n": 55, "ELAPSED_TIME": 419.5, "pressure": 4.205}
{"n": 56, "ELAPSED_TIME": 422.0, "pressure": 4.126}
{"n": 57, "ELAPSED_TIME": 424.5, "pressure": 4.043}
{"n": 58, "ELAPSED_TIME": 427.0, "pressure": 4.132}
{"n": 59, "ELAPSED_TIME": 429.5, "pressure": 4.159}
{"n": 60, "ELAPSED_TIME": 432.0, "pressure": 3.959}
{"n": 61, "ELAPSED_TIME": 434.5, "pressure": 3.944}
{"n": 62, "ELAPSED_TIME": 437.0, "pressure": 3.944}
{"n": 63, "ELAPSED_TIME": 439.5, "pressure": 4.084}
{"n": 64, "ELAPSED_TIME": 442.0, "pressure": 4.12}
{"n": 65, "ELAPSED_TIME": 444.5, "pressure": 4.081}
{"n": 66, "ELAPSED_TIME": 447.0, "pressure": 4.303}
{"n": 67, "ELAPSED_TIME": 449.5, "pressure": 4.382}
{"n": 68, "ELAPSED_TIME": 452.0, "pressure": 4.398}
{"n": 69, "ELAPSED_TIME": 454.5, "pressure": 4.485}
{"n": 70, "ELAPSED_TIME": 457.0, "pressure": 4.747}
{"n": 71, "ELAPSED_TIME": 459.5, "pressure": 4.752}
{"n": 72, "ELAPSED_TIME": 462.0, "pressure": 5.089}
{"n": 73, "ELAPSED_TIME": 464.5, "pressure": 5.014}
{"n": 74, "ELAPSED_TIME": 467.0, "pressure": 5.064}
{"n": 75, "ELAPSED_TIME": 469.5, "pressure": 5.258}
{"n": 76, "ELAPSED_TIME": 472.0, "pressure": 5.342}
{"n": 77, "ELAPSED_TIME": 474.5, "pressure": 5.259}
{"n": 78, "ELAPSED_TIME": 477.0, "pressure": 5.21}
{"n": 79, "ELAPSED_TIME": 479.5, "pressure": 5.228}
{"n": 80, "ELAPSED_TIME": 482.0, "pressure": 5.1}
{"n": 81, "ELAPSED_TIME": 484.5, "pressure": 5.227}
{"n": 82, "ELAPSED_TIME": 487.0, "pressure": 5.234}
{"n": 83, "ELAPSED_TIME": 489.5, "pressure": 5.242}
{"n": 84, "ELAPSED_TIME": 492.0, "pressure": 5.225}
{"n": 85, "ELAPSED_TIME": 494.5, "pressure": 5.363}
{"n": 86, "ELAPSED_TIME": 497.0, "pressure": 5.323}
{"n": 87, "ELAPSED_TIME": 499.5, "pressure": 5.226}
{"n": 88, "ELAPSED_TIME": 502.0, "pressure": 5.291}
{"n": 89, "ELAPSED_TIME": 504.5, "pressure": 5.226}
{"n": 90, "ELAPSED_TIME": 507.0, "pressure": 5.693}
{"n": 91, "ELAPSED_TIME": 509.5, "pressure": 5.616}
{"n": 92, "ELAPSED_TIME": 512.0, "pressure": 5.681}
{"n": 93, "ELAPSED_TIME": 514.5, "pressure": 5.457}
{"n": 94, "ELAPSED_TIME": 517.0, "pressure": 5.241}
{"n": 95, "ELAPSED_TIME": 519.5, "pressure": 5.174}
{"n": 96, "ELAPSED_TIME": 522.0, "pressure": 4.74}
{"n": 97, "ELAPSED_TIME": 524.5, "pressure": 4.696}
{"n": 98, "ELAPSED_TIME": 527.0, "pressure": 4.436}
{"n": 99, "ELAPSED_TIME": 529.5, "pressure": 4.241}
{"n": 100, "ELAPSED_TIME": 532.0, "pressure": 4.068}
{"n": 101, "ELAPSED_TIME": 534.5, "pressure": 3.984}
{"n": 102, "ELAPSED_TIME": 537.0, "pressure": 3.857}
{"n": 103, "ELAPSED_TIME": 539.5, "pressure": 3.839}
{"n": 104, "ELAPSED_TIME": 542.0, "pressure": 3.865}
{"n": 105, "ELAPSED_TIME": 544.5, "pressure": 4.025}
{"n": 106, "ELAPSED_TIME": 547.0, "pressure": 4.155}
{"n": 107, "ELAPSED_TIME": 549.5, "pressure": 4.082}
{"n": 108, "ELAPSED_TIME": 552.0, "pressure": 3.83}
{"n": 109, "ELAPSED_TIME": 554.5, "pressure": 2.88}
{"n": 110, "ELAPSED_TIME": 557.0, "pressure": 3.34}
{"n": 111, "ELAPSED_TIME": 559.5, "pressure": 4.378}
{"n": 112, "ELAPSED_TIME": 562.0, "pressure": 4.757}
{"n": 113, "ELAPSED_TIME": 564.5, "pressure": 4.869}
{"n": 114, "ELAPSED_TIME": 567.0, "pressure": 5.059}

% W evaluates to 6.6 min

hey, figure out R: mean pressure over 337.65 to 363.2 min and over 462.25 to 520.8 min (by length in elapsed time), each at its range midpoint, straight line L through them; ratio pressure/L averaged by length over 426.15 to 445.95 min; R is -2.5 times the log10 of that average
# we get 0.32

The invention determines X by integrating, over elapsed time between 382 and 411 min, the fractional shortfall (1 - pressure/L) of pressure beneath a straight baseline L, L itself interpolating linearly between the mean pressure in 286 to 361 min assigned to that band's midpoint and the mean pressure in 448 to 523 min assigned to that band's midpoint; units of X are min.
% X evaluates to 3.8 min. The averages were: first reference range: 6.41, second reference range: 5.14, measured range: 5.08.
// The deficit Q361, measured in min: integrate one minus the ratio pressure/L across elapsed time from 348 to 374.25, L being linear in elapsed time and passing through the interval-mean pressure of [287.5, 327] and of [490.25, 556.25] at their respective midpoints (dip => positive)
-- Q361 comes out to 2.7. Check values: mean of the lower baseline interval 6.82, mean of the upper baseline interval 4.66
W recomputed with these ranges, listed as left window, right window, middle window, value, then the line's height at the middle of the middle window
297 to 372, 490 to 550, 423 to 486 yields 7.82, 5.29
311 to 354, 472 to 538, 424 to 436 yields 3.24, 5.54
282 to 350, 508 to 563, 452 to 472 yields 0.81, 5.12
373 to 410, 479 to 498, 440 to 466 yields 3.55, 5.25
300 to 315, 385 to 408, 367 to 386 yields -0.61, 5.5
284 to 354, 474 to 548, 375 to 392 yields 1.35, 5.97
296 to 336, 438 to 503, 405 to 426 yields 4.59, 5.54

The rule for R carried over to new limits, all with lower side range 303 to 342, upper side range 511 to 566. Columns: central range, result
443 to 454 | 0.217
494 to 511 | -0.149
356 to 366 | 0.089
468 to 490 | -0.062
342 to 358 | 0.122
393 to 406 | 0.147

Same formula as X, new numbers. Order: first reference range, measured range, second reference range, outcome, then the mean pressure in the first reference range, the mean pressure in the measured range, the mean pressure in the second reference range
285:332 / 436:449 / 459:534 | 3.4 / 6.77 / 4.13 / 5.12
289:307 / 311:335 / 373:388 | 0.5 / 7.04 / 6.47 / 5.62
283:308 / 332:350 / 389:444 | 0.2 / 7.05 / 6.01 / 4.46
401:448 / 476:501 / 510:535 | -3.3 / 4.26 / 5.24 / 4.82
